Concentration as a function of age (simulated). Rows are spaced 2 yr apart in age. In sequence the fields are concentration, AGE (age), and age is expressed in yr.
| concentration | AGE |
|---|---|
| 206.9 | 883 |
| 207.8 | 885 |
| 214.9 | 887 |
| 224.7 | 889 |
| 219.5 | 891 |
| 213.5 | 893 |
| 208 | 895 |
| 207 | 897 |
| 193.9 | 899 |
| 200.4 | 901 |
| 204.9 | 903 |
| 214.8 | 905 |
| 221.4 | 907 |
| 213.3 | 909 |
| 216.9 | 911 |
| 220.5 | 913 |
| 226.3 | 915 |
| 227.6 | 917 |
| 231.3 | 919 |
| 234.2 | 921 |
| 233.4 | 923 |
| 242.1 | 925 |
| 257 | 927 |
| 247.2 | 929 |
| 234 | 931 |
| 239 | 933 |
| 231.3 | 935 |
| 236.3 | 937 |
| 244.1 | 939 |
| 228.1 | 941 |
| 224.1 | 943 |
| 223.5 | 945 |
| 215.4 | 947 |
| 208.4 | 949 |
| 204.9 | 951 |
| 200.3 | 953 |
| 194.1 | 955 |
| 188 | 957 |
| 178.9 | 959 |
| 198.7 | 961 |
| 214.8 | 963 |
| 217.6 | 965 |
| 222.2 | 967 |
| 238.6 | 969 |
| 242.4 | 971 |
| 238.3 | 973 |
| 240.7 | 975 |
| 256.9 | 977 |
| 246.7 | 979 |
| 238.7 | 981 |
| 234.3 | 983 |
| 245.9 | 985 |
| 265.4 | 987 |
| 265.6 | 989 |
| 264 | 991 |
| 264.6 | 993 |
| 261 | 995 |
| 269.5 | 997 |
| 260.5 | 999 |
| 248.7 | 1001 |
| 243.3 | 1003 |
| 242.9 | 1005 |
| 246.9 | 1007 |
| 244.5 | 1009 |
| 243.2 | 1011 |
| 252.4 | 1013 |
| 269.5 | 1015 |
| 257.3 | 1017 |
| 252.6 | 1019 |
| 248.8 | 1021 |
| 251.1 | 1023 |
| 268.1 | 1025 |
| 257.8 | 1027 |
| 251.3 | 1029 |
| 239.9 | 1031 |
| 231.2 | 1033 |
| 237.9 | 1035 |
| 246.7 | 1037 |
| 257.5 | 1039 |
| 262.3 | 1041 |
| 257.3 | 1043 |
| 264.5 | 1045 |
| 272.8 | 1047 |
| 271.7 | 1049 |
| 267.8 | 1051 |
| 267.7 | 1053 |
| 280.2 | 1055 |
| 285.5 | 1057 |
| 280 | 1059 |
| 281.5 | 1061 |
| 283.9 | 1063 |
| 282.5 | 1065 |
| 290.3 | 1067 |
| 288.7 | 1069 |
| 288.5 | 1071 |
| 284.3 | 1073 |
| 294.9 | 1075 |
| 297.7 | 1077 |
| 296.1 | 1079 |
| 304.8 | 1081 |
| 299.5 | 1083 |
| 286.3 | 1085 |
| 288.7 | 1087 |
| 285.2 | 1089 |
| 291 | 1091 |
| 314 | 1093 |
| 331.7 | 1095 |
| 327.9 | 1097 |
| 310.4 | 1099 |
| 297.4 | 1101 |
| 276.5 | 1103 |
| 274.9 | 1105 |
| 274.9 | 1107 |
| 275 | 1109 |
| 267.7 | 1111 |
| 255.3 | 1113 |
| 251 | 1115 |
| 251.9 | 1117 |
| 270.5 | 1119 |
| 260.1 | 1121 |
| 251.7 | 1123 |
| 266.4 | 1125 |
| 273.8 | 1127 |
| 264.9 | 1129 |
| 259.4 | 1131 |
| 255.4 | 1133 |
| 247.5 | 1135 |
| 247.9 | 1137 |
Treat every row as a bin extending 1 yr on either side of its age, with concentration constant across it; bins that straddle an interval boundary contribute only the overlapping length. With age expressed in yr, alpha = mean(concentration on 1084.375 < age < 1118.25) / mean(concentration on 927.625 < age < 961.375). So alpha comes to 1.31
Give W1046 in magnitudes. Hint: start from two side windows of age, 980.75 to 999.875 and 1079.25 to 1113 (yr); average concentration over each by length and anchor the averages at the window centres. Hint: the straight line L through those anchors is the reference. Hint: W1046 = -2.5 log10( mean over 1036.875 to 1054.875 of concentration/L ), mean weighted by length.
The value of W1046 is 0.05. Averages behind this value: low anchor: 258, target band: 265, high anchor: 293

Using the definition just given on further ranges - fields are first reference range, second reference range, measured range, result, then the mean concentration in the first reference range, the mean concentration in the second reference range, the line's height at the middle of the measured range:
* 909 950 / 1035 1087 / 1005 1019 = 0.04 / 231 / 279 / 261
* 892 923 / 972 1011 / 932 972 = 0.08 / 216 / 251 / 235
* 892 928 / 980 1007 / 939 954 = 0.09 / 220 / 254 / 235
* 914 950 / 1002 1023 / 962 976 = 0.05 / 232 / 250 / 241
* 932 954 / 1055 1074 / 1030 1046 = 0.09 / 223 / 285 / 271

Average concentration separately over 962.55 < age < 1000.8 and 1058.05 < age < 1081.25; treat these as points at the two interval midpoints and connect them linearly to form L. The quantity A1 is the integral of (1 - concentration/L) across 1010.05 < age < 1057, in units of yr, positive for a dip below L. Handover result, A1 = 2.46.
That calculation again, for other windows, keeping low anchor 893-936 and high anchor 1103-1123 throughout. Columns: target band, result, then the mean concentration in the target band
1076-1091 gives -2.1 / 294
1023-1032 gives -0.3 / 254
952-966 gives 2.0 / 199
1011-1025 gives -0.6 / 255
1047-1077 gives -3.3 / 282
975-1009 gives -1.9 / 253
